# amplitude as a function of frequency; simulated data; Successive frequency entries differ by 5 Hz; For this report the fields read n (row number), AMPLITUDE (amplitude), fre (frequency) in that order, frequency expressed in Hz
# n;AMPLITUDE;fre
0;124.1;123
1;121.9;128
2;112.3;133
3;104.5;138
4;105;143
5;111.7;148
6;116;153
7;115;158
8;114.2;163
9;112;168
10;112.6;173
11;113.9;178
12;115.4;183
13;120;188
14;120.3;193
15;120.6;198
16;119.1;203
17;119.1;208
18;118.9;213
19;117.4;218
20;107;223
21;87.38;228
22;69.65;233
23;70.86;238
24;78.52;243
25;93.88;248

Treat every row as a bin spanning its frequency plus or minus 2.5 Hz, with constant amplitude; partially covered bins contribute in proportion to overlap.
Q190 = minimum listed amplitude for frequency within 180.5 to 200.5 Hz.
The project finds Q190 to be 115.4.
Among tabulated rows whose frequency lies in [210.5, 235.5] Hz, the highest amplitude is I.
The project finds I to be 118.9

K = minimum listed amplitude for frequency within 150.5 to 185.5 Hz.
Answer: 112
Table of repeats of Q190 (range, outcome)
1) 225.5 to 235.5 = 69.65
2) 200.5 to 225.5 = 107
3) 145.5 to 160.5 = 111.7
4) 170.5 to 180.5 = 112.6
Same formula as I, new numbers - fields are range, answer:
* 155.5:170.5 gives 115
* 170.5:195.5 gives 120.3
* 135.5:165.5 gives 116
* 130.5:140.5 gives 112.3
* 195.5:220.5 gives 120.6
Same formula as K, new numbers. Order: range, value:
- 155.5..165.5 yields 114.2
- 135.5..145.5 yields 104.5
